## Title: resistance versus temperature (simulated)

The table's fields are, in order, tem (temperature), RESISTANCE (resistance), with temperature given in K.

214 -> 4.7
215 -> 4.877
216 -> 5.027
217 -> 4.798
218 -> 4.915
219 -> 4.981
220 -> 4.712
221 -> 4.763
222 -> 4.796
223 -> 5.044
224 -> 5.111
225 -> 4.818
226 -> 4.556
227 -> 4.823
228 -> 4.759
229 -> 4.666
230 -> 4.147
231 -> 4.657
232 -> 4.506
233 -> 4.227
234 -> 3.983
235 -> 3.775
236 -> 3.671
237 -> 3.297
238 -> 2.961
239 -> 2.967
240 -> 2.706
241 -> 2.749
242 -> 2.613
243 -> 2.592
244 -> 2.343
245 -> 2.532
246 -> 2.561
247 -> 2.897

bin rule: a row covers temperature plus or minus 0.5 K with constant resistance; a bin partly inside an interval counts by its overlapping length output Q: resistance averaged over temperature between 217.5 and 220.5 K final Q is 4.87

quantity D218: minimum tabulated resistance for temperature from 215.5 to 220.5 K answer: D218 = 4.712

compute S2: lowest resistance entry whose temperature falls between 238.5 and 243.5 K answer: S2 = 2.592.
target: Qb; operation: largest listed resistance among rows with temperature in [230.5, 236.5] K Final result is 4.657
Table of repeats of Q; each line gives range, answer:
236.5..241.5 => 2.94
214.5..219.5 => 4.92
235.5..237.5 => 3.48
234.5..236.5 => 3.72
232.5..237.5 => 3.79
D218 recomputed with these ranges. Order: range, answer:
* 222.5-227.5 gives 4.556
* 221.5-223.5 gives 4.796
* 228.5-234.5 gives 3.983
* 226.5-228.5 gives 4.759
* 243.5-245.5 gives 2.343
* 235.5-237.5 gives 3.297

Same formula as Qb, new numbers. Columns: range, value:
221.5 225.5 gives 5.111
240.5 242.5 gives 2.749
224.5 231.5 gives 4.823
